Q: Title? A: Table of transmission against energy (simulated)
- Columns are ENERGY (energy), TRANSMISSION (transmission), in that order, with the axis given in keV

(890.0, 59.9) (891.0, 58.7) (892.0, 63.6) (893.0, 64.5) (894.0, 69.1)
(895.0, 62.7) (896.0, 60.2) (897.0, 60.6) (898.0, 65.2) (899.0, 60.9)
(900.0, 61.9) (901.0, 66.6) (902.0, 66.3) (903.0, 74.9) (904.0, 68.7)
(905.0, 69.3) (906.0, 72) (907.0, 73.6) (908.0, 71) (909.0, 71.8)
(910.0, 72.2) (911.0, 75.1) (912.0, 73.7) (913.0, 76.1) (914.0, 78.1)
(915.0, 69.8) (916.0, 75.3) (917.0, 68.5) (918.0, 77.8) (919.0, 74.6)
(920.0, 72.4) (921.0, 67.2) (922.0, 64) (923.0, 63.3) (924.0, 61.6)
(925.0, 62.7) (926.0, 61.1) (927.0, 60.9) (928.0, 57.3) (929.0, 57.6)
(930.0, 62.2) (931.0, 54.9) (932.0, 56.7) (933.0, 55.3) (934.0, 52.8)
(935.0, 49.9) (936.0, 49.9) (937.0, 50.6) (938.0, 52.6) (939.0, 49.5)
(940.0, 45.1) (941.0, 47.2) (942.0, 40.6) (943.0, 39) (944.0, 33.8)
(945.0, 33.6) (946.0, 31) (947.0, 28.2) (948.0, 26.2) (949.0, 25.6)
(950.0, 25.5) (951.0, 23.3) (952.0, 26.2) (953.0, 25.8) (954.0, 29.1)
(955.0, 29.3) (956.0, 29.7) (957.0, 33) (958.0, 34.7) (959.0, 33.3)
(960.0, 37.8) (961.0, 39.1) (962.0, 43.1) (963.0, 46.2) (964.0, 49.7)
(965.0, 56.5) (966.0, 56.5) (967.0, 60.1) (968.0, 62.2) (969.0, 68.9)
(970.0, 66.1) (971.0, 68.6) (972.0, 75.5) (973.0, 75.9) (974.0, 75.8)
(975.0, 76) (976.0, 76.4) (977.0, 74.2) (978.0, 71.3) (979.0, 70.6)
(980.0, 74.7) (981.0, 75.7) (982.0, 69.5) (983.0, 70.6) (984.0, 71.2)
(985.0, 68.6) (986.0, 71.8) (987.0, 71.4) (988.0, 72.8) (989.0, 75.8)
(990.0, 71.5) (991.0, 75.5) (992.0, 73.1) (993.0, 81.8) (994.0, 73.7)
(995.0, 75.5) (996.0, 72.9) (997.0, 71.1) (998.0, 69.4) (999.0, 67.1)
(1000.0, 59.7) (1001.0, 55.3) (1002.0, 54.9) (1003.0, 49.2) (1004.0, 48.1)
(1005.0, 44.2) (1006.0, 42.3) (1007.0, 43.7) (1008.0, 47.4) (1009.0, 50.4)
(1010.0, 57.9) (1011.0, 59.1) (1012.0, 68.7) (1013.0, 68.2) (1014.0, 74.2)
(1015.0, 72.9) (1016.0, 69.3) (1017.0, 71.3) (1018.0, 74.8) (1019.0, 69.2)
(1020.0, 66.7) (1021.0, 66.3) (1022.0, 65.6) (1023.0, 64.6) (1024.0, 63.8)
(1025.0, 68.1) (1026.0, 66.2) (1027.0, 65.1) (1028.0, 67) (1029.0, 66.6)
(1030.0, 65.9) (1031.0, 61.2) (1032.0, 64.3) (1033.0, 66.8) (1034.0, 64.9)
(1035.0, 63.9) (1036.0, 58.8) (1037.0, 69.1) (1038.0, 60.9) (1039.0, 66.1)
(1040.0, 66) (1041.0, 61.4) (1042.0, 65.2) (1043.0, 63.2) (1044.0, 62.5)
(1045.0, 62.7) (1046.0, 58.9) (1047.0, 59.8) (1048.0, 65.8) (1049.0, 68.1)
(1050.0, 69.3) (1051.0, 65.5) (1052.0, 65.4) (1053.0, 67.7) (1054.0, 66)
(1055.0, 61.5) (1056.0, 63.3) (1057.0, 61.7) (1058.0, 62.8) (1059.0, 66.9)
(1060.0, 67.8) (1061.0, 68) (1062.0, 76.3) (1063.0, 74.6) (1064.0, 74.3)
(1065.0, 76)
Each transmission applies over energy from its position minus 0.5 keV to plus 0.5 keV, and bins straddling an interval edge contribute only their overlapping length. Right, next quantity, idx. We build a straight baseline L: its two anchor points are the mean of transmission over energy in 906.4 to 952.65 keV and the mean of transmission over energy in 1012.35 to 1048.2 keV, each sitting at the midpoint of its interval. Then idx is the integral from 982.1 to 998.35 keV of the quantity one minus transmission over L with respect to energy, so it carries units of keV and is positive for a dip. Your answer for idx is -3.0 keV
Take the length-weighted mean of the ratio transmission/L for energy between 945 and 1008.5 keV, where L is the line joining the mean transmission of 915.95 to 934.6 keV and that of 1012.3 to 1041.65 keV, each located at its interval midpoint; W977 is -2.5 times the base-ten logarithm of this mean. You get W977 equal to 0.16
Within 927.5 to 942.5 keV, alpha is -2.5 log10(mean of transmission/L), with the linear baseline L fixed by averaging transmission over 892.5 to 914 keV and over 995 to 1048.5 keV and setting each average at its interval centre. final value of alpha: 0.27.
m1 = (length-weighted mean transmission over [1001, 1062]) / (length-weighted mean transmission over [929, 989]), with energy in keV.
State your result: 1.2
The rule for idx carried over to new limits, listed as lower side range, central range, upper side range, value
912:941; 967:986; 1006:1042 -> -2.6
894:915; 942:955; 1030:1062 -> 7.4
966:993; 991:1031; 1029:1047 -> 1.9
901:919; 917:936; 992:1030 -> 2.5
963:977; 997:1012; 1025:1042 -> 2.5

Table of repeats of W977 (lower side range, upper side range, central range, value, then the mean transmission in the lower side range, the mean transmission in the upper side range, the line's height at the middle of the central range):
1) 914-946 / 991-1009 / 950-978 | 0.16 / 56.9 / 60.7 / 58.8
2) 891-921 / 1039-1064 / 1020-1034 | 0.01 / 69.3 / 65.6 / 66.2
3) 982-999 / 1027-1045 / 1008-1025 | 0.03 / 72.6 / 64.3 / 67.9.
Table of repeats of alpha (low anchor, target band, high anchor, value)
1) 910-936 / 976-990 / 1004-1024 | -0.15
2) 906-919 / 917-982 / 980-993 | 0.36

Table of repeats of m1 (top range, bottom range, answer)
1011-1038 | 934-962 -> 1.84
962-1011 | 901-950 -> 1.11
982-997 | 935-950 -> 1.86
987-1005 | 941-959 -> 2.17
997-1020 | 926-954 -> 1.40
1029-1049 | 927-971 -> 1.45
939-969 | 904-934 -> 0.57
